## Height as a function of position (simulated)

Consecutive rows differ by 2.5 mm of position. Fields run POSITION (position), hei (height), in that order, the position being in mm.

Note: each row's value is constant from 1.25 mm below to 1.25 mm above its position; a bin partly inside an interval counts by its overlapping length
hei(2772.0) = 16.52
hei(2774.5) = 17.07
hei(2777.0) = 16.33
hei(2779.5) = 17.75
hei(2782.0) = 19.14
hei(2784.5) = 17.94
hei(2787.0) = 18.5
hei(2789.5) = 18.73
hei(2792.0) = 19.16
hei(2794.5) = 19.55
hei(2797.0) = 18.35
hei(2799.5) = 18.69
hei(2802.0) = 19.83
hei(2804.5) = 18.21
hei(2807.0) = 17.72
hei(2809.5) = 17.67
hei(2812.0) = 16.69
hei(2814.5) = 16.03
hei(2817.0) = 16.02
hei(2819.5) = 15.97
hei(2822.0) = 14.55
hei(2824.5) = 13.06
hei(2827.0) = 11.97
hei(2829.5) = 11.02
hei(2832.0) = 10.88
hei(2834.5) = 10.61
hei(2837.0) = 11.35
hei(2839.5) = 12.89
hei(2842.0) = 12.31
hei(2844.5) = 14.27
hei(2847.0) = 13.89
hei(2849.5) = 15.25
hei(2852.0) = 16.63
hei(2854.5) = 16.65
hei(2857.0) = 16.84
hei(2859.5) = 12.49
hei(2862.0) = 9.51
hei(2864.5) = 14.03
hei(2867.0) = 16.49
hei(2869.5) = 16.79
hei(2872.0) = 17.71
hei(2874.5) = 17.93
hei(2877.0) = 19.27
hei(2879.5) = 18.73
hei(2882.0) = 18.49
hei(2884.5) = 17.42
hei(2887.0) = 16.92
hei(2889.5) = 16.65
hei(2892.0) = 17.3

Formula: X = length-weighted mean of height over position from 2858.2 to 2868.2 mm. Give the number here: 13.1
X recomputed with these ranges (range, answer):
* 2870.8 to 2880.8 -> 18.4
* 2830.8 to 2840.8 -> 11.4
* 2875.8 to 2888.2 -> 18.2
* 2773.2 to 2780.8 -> 17.1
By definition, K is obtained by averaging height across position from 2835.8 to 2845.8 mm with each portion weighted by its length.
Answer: 12.7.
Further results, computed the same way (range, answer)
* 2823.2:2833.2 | 11.8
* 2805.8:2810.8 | 17.7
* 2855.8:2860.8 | 14.6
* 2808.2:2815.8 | 16.8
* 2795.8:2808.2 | 18.6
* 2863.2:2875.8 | 16.6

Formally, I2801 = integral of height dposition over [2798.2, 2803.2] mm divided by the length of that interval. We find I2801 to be 19.2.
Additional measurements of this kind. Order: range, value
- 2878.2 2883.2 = 18.6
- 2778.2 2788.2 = 18.3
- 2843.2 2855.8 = 15.3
